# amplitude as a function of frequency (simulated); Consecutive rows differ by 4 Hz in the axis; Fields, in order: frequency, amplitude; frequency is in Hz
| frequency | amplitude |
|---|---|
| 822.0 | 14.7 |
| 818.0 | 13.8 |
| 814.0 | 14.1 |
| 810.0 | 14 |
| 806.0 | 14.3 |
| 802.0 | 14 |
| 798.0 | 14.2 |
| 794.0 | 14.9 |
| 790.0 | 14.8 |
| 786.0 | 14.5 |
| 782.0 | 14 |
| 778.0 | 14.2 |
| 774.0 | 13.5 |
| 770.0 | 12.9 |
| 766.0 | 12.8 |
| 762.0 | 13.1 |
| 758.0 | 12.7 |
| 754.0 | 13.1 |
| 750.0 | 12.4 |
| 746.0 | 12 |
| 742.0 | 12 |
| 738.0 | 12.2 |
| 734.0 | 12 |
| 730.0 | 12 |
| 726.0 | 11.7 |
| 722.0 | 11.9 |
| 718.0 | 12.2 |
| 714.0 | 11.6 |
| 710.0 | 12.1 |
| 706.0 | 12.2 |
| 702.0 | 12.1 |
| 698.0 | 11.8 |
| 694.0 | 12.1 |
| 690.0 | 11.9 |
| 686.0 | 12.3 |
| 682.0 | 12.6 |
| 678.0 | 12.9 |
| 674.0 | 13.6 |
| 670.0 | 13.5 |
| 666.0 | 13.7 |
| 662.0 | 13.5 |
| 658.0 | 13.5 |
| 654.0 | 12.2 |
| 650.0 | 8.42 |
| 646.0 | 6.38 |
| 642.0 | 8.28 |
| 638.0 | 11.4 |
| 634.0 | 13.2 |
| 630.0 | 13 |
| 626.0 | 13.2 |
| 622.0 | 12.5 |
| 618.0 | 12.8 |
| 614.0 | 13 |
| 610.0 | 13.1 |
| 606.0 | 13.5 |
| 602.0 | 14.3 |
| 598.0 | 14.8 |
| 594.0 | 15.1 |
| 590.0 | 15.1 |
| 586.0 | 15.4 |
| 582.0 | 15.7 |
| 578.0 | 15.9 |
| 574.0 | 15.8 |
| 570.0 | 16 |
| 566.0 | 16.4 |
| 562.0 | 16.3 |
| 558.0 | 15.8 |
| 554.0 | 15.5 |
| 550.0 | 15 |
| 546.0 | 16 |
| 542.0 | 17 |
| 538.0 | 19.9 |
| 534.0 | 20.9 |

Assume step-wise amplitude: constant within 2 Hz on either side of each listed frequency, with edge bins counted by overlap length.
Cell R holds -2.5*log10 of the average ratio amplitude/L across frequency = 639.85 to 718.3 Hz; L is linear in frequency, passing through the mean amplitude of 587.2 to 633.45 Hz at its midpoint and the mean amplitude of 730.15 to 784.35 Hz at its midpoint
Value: 0.12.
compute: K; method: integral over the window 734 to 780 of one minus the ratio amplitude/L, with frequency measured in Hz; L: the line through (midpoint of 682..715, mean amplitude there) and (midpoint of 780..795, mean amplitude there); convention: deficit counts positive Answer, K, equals 3.1 Hz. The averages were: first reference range 12.1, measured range 12.8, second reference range 14.5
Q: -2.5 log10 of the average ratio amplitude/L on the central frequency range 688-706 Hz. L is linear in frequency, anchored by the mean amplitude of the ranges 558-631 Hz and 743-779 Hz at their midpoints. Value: 0.13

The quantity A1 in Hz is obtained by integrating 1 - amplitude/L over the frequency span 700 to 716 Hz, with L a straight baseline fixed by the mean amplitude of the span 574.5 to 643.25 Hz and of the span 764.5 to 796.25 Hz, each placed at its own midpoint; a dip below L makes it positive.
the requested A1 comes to 2.12 Hz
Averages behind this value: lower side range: 13.7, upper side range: 14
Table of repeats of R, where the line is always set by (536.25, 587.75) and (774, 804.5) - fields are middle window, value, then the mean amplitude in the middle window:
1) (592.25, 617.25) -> 0.142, 13.9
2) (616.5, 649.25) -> 0.360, 11.2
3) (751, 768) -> 0.132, 12.9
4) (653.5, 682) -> 0.155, 13.3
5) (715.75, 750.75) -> 0.223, 12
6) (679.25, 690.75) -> 0.224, 12.3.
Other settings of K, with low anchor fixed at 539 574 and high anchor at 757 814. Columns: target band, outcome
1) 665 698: 4.8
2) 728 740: 1.9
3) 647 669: 4.4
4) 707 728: 3.8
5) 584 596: 0.4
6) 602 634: 4.9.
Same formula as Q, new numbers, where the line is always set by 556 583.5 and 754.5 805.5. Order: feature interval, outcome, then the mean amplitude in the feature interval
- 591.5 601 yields 0.059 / 14.9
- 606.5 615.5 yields 0.185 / 13.1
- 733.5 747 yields 0.178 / 12.1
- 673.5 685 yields 0.153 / 12.9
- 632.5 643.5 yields 0.359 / 11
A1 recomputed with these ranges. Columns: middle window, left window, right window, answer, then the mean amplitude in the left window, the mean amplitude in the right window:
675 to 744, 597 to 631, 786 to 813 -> 8.7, 13.3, 14.4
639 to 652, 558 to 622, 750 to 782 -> 5.8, 14.8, 13.2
